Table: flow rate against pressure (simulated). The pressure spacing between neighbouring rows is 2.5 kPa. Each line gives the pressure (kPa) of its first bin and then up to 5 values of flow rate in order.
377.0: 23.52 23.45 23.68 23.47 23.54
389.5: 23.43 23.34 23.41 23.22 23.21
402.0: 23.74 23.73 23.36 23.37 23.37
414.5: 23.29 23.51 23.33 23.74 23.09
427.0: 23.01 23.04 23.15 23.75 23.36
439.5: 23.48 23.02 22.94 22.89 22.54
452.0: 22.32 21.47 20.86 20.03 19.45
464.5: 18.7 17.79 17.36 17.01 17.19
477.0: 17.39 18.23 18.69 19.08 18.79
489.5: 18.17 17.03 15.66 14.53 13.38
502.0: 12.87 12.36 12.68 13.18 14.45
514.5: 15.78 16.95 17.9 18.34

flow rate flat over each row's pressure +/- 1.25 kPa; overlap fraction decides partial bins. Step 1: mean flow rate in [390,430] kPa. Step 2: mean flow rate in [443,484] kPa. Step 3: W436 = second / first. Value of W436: 0.84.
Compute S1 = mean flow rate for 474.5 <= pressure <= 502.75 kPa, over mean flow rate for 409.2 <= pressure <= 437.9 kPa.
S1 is 0.72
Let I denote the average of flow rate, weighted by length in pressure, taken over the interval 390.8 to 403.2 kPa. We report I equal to 23.4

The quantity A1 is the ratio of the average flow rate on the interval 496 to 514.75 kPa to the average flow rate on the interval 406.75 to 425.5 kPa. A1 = 0.58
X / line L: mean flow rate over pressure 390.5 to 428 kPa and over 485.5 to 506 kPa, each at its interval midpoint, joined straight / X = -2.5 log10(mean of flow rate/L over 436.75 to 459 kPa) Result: -0.13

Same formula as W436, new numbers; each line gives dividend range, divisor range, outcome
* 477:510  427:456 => 0.69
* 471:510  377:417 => 0.69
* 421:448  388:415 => 0.99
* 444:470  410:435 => 0.88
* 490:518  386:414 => 0.62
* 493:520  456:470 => 0.76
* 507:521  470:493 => 0.86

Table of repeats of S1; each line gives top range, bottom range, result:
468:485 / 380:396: 0.76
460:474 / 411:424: 0.77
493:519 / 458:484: 0.79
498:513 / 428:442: 0.56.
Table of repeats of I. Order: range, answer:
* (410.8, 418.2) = 23.4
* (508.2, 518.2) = 15.1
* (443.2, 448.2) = 22.9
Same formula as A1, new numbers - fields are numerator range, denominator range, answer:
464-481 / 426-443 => 0.76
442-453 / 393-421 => 0.97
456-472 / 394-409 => 0.80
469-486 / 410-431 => 0.77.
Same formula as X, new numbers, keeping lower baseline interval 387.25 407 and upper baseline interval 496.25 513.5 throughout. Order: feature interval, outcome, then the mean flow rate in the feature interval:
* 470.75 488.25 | -0.15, 18.1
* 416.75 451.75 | -0.16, 23.2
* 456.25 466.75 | -0.12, 19.5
